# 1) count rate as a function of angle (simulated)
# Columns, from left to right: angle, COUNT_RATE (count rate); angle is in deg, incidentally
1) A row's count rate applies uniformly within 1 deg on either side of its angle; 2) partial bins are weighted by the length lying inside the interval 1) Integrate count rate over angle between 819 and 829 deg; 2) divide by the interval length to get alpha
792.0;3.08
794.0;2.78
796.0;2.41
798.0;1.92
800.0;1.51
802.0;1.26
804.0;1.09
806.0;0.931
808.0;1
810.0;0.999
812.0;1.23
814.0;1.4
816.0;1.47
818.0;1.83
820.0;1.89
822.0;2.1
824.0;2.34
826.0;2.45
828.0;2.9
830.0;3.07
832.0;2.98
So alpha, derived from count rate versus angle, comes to 2.34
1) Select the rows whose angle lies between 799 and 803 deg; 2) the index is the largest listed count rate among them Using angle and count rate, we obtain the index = 1.51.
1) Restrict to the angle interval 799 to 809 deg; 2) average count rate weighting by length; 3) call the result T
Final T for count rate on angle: 1.16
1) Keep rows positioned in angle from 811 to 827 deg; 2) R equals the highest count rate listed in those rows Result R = 2.45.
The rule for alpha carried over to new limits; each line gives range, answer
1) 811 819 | 1.48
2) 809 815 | 1.21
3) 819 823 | 2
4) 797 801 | 1.71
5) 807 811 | 1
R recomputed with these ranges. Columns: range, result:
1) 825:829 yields 2.9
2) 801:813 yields 1.26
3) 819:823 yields 2.1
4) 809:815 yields 1.4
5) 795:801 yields 2.41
